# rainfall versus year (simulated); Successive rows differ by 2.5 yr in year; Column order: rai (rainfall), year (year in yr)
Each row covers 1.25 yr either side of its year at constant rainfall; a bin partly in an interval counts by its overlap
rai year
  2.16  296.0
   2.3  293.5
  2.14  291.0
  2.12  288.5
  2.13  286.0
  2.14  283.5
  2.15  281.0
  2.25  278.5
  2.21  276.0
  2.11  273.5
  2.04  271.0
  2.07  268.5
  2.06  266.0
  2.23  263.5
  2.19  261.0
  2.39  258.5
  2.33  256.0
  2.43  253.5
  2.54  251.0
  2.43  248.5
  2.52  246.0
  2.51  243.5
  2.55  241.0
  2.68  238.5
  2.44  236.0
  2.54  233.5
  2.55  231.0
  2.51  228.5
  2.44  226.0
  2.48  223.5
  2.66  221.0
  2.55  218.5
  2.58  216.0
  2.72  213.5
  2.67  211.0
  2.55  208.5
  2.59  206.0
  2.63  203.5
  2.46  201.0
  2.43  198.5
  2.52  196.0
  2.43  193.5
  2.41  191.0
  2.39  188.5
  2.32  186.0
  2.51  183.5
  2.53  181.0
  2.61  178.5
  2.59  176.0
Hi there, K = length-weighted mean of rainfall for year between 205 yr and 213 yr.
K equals 2.61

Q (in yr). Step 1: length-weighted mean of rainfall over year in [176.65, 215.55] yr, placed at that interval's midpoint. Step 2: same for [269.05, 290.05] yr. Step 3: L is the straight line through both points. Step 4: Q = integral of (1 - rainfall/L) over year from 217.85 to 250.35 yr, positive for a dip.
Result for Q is -2.5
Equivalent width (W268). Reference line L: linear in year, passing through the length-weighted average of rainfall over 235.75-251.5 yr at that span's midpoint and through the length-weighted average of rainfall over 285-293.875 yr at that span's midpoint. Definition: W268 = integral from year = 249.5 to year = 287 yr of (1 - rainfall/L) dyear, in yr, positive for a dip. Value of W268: 1.8 yr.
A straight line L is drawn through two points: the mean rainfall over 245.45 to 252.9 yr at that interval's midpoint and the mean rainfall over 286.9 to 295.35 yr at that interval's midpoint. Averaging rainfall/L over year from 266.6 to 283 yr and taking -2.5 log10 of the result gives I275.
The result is 0.08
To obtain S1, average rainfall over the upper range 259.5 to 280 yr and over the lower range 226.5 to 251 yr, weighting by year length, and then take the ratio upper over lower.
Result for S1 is 0.9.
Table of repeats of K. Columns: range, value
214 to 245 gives 2.54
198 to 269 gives 2.48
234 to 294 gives 2.29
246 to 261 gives 2.41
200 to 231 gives 2.57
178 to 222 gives 2.53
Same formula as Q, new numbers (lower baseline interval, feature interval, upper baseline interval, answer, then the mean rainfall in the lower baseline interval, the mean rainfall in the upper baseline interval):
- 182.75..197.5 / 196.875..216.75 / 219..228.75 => -0.8 yr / 2.43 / 2.53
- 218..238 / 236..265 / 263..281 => -1.3 yr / 2.53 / 2.14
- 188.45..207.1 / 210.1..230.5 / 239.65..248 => -0.6 yr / 2.49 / 2.52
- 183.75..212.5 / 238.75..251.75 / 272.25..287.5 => -1.2 yr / 2.49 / 2.16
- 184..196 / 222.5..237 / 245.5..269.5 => -0.9 yr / 2.41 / 2.32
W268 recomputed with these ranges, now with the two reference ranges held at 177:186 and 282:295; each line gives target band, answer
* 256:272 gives 0.5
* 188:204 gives 0.0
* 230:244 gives -1.3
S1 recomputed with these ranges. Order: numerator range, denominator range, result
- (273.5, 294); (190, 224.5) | 0.85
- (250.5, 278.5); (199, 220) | 0.86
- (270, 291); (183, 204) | 0.88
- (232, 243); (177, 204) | 1.03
